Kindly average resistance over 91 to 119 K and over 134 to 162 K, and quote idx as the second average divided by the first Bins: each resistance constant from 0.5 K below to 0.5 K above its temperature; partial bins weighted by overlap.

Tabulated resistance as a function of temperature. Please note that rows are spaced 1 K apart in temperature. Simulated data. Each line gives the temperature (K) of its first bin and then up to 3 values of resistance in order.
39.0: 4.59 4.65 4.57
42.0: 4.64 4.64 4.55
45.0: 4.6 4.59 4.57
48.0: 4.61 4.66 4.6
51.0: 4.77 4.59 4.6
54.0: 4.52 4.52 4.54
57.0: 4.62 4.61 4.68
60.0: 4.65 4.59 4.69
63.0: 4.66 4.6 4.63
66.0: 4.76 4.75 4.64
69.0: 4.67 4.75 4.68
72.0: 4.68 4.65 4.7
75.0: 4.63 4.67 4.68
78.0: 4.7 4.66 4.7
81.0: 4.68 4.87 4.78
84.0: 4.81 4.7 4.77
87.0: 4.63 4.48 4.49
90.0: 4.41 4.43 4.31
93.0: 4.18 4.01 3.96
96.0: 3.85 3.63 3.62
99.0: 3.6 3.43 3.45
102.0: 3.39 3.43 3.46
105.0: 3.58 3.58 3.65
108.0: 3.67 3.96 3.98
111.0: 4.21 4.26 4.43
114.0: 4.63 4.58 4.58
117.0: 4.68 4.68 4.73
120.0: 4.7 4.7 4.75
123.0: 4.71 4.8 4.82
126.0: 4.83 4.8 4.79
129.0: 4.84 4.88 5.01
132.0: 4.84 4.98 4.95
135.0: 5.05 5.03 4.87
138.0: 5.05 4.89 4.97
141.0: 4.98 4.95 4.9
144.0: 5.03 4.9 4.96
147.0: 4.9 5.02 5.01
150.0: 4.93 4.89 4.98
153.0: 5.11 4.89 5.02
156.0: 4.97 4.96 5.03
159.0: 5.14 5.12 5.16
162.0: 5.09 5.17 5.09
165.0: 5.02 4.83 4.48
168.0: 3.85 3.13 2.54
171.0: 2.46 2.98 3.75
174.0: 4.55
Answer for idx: 1.3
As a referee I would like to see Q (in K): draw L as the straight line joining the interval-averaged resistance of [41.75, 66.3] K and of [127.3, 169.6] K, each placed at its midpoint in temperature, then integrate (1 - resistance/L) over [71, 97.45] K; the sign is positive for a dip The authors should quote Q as 1.1 K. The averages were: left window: 4.62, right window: 4.89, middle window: 4.51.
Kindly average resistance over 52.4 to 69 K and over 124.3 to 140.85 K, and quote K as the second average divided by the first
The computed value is 1.06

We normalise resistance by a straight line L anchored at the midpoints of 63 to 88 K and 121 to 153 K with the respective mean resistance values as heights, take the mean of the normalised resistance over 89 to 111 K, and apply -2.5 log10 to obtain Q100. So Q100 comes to 0.24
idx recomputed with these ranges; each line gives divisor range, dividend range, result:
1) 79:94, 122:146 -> 1.07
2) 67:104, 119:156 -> 1.13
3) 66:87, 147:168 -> 1.05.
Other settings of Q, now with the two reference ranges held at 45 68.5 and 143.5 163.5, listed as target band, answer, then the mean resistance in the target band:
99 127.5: 3.7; 4.22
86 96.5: 1.0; 4.3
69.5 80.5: 0.0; 4.68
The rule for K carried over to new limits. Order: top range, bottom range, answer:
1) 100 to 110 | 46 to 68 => 0.78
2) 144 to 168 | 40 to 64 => 1.08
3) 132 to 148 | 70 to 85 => 1.05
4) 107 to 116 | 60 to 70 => 0.90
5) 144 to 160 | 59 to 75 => 1.07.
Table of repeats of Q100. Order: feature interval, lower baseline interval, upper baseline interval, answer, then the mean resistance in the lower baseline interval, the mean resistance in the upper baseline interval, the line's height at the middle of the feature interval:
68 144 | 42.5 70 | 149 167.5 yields 0.08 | 4.63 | 4.99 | 4.81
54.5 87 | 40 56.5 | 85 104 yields -0.09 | 4.6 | 4.01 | 4.31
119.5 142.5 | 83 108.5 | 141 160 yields -0.06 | 4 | 4.98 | 4.63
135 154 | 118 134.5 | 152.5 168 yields -0.01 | 4.82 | 4.97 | 4.9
